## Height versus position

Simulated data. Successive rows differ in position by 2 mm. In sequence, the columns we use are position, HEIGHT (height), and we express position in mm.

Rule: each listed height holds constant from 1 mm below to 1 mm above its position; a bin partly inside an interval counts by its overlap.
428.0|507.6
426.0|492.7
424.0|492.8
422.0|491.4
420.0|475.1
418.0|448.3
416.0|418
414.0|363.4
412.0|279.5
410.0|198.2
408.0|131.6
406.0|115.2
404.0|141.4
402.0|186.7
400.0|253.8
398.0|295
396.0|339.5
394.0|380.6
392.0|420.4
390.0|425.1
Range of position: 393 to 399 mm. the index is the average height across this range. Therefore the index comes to 338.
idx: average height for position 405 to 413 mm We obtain 181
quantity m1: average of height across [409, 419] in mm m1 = 341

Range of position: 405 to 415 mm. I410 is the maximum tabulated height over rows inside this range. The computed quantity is 363.4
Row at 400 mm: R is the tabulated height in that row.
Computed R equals 253.8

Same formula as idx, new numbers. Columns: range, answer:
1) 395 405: 243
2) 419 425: 486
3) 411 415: 321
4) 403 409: 129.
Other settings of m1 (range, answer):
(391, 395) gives 400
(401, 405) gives 164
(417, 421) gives 462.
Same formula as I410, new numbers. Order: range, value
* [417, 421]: 475.1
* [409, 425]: 492.8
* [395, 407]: 339.5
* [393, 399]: 380.6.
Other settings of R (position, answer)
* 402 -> 186.7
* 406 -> 115.2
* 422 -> 491.4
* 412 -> 279.5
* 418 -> 448.3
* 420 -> 475.1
